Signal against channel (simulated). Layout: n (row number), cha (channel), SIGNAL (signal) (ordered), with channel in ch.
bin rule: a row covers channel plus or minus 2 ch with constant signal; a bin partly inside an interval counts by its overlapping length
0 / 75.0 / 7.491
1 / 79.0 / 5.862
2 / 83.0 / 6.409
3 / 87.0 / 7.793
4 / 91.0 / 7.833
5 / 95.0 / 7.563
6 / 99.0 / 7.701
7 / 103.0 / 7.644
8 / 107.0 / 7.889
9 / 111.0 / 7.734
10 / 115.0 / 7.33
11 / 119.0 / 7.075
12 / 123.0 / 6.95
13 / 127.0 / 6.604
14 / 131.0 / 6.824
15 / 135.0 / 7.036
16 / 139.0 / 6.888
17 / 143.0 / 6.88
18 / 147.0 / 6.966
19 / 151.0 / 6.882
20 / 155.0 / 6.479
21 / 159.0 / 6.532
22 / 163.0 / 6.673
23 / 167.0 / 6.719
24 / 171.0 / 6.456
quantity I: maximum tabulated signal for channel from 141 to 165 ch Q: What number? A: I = 6.966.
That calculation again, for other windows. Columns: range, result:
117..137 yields 7.075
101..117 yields 7.889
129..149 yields 7.036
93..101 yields 7.701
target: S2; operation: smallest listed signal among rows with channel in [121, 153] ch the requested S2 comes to 6.604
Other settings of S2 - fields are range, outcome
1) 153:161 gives 6.479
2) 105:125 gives 6.95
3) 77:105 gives 5.862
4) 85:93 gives 7.793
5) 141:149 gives 6.88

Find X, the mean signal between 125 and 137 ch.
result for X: 6.82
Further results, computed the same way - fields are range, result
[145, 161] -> 6.71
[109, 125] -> 7.27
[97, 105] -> 7.67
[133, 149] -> 6.94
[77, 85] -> 6.14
